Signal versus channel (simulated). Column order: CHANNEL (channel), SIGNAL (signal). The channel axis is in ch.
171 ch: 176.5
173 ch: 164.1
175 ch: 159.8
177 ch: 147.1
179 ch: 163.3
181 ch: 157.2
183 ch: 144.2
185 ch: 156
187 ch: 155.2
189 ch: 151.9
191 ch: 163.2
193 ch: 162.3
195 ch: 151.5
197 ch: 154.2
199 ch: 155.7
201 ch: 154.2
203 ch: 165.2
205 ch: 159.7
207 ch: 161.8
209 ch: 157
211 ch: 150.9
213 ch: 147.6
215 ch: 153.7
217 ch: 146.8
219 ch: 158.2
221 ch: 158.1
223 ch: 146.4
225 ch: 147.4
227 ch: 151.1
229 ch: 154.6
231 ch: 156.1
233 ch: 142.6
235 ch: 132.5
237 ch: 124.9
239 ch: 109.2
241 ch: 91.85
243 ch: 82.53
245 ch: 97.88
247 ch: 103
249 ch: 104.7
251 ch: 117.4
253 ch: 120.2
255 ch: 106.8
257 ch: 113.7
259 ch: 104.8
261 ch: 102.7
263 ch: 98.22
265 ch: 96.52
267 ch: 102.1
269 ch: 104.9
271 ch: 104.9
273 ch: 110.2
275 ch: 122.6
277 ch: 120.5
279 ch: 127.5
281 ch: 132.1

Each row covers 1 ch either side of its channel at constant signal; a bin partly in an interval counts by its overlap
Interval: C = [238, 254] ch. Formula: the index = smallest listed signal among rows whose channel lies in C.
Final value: 82.53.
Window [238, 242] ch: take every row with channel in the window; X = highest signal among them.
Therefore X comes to 109.2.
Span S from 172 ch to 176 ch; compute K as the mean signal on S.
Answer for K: 162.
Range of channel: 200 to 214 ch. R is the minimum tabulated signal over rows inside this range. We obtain 147.6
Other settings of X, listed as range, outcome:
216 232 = 158.2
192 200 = 162.3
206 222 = 161.8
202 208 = 165.2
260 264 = 102.7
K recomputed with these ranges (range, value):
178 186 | 155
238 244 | 94.5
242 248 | 94.5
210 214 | 149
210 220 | 151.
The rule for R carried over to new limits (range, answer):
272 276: 110.2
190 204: 151.5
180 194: 144.2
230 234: 142.6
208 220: 146.8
